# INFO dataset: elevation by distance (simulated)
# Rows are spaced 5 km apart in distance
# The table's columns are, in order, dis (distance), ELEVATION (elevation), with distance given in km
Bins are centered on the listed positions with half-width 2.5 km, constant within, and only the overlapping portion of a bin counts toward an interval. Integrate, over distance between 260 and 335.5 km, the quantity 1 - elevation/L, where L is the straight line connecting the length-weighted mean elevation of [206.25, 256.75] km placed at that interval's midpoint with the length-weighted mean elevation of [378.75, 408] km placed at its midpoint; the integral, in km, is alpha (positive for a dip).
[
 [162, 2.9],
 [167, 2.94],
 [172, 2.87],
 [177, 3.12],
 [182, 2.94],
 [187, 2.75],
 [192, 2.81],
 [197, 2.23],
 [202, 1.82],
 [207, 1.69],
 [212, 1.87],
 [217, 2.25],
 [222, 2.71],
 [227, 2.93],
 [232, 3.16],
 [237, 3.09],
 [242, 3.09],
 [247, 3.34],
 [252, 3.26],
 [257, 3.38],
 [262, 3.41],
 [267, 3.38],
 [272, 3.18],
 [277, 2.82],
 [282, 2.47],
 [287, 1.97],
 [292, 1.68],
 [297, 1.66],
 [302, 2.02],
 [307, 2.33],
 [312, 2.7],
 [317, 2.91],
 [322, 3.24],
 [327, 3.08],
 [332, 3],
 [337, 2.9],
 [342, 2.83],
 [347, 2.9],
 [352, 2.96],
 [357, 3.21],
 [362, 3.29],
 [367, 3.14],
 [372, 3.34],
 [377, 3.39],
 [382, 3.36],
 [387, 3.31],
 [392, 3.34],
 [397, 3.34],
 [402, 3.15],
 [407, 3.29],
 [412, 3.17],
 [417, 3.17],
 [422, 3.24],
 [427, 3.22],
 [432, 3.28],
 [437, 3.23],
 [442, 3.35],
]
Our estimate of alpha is 8.8 km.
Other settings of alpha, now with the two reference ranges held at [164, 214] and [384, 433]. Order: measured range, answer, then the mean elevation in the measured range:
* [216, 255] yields -4.9 km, 3.01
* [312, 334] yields -0.4 km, 3.02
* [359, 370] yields -0.4 km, 3.22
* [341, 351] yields 0.5 km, 2.88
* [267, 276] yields -1.2 km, 3.18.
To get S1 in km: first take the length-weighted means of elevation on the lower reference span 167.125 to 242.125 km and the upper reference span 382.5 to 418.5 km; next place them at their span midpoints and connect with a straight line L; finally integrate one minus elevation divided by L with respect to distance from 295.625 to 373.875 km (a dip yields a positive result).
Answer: 5.0 km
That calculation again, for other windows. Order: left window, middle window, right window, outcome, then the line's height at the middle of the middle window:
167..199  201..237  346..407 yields 5.87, 2.89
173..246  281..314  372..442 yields 9.30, 2.91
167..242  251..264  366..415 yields -2.55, 2.81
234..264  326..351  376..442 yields 2.52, 3.26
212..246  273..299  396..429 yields 6.63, 2.94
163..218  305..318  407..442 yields 1.13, 2.88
